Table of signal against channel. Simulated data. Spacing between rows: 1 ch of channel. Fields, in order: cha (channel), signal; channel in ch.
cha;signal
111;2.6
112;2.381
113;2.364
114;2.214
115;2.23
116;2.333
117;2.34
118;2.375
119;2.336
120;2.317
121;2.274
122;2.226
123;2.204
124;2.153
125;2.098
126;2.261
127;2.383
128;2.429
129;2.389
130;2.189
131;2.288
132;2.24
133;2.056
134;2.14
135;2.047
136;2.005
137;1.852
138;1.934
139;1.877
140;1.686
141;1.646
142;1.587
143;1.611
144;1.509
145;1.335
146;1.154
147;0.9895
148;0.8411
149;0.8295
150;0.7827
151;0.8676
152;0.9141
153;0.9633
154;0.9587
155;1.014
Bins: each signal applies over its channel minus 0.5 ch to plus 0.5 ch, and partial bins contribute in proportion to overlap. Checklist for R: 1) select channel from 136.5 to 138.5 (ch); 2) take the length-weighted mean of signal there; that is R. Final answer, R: 1.89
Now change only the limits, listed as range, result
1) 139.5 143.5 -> 1.63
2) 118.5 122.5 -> 2.29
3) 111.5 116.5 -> 2.3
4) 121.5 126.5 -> 2.19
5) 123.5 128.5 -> 2.26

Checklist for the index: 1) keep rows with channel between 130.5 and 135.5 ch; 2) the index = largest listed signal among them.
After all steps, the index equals 2.288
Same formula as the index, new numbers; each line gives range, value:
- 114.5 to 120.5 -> 2.375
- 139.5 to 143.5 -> 1.686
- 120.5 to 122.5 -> 2.274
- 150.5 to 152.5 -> 0.9141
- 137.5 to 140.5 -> 1.934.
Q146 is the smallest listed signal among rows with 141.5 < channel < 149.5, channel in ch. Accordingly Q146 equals 0.8295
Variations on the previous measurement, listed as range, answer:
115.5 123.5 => 2.204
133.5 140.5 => 1.686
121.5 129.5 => 2.098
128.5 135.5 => 2.047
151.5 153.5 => 0.9141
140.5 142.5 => 1.587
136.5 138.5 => 1.852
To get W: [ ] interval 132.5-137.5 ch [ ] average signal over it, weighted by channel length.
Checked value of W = 2.02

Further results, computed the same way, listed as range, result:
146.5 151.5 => 0.862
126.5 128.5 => 2.41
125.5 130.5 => 2.33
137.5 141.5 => 1.79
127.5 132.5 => 2.31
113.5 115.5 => 2.22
